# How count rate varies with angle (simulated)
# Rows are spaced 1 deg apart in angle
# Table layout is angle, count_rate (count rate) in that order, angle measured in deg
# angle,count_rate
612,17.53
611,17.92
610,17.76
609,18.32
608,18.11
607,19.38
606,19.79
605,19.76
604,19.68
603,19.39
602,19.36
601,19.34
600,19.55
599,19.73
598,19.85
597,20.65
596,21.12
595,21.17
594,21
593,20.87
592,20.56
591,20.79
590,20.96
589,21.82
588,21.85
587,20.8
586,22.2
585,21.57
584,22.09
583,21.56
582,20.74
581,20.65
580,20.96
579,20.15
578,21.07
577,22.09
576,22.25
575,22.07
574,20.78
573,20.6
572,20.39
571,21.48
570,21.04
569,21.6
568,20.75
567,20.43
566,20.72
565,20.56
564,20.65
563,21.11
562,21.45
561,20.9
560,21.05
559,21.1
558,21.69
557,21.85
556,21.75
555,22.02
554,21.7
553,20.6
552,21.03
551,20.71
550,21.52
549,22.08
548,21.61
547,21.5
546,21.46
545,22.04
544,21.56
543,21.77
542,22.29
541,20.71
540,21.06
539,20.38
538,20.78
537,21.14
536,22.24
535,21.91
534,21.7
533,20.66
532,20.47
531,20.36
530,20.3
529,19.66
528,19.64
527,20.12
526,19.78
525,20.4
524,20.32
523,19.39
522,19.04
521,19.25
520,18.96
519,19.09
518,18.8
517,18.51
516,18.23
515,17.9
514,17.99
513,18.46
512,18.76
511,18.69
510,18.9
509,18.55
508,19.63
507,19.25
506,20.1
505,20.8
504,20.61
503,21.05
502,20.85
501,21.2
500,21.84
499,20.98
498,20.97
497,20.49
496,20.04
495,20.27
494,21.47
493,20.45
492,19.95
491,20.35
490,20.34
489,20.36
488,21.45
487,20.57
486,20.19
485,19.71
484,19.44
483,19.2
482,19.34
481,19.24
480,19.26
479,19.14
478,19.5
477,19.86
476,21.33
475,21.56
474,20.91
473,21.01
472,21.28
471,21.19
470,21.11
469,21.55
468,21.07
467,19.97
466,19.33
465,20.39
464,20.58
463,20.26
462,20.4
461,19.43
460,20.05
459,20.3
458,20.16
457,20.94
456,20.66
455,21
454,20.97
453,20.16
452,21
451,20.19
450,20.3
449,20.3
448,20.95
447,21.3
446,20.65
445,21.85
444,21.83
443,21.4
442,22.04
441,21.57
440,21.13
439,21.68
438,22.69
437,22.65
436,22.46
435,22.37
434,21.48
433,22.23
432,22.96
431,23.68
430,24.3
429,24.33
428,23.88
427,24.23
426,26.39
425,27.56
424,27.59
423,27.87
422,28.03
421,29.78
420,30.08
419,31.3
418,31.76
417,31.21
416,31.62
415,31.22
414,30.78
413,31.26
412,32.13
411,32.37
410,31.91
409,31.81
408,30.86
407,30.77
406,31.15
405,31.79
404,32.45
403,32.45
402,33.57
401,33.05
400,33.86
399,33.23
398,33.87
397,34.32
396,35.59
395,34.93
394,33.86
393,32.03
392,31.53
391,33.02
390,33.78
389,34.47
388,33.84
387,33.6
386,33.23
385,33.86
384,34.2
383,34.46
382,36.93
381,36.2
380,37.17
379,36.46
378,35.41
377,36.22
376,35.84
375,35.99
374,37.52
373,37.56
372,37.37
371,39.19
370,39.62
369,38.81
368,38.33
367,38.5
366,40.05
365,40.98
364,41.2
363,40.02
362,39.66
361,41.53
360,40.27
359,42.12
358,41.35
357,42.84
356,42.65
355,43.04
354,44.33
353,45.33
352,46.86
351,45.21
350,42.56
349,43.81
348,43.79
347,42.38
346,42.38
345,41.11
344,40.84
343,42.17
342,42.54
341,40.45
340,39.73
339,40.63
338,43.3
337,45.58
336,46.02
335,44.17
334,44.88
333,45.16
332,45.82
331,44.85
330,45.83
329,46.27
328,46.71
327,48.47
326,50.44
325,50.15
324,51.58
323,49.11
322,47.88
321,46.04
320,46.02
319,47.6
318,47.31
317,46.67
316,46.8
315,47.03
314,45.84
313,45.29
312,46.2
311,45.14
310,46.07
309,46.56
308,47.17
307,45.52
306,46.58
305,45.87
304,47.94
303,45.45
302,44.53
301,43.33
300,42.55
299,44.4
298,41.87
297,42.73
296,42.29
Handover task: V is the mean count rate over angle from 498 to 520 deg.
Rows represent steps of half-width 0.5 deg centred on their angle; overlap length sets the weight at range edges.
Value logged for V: 19.6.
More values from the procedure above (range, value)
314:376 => 43.3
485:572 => 20.5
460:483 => 20.3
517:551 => 20.6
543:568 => 21.3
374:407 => 34.1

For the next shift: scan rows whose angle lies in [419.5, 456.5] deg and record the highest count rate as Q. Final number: 30.08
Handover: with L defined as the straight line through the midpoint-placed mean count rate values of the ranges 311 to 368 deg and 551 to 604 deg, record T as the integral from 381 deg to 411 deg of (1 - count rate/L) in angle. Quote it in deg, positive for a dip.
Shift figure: 4.2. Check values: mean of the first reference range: 44.2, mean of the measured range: 33.3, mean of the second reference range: 21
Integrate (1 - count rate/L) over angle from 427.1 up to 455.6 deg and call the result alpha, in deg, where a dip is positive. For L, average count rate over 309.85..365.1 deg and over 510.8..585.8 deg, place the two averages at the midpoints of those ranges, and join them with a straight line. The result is 9.5 deg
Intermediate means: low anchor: 44.5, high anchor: 20.7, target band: 21.9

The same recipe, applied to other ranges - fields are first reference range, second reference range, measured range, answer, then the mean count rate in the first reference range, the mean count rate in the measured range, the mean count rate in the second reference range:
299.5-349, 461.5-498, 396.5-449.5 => 4.2 deg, 45.4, 27.3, 20.4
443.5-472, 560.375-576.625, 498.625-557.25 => 1.4 deg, 20.7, 20.4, 21.1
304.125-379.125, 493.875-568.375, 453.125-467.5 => 4.3 deg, 43.4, 20.3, 20.5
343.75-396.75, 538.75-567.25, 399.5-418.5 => 1.6 deg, 38.5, 31.9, 21.3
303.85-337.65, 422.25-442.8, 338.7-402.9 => -3.4 deg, 46.7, 38.3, 23.7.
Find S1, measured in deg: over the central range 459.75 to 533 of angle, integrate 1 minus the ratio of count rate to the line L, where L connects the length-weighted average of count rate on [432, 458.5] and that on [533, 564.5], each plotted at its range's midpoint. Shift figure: 4.6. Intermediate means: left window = 21.3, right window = 21.4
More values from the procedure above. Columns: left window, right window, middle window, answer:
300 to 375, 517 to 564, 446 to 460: 4.6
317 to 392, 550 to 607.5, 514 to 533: 4.7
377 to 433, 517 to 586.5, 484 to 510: 4.7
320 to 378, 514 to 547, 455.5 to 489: 8.7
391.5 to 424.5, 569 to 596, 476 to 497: 5.4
